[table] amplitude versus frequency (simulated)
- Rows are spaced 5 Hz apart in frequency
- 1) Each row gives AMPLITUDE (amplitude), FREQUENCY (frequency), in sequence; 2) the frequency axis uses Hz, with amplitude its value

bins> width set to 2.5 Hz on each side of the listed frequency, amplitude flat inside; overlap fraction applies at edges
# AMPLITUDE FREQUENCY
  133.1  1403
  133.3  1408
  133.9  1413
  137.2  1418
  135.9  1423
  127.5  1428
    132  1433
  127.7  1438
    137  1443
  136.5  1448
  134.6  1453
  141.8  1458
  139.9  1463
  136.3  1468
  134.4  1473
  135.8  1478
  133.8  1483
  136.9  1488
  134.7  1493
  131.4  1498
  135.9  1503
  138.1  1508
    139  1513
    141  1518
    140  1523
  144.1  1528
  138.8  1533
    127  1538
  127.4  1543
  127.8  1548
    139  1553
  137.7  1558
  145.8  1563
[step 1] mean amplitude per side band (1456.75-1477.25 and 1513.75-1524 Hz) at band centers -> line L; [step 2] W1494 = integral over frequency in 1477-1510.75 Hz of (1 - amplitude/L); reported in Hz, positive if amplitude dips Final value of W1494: 0.9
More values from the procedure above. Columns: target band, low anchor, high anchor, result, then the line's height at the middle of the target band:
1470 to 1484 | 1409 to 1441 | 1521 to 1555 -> -0.1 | 134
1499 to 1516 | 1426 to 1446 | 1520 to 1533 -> 0.2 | 139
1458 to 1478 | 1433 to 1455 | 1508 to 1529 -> -0.2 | 136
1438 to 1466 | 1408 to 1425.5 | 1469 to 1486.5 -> -0.4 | 135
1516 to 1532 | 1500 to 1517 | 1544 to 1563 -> -0.5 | 137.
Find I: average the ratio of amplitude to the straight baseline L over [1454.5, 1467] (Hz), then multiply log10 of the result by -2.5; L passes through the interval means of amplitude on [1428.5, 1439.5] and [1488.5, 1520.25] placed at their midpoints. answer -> -0.06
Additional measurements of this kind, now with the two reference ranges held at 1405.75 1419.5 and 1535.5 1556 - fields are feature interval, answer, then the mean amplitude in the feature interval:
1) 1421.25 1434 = 0.02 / 132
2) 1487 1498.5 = -0.02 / 135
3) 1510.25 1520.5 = -0.07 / 140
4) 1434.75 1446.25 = 0.01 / 133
